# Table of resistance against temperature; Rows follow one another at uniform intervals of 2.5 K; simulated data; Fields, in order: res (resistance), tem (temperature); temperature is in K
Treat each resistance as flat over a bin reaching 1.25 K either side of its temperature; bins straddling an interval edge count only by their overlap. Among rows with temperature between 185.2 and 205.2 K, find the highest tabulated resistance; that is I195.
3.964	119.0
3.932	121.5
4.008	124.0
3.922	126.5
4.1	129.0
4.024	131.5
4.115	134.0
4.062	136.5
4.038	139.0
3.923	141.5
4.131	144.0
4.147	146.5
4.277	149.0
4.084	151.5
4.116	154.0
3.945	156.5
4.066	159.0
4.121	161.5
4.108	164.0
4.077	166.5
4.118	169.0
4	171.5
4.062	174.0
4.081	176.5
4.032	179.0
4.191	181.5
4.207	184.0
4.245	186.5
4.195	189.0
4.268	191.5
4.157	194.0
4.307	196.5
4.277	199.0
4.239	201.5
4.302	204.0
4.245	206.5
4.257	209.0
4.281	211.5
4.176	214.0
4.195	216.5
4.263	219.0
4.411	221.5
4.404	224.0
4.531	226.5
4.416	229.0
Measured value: 4.307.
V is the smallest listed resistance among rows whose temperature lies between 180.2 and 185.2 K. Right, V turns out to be 4.191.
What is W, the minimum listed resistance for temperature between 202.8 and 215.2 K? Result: 4.176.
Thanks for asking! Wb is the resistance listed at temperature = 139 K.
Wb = 4.038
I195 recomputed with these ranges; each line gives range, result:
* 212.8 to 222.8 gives 4.411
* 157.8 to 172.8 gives 4.121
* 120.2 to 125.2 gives 4.008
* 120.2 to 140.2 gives 4.115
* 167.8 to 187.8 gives 4.245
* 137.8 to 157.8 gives 4.277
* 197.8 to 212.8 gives 4.302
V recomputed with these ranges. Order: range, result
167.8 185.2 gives 4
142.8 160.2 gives 3.945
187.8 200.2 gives 4.157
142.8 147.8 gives 4.131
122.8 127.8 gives 3.922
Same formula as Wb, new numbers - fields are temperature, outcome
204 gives 4.302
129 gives 4.1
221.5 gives 4.411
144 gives 4.131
